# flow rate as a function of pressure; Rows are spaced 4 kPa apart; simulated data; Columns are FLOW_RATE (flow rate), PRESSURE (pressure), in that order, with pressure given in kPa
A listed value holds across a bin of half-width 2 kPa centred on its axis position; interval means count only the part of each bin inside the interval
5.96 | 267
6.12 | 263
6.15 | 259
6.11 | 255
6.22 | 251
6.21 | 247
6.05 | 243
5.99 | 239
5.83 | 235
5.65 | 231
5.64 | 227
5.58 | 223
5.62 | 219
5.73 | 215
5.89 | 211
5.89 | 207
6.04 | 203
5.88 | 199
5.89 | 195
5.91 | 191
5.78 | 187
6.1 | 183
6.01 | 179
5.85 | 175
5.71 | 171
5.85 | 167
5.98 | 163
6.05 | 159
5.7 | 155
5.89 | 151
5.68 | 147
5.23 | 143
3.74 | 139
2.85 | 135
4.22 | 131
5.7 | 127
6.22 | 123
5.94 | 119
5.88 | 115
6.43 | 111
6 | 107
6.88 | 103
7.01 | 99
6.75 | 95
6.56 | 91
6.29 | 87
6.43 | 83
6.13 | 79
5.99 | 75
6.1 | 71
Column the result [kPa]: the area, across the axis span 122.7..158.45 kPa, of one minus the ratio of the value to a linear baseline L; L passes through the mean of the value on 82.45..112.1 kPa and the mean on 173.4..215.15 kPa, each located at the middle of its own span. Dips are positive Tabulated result 7.1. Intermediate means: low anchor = 6.55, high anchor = 5.91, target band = 5.01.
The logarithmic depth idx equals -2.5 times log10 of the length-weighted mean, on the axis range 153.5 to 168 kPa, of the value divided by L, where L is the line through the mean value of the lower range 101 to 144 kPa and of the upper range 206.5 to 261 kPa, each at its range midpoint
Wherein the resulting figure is -0.07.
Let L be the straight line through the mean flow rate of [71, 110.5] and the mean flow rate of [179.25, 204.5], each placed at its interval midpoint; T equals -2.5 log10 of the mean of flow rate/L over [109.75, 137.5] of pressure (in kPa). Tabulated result 0.192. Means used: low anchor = 6.43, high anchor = 5.94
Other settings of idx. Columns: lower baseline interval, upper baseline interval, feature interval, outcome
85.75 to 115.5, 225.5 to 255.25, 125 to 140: 0.47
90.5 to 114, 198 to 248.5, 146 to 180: 0.06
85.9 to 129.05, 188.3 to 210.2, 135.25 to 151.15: 0.27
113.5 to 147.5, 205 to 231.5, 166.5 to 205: -0.09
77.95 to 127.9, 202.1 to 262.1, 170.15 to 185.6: 0.03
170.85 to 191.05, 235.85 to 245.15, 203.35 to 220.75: 0.03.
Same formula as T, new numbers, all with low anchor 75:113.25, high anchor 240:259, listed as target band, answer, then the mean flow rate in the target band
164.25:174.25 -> 0.091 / 5.8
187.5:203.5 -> 0.062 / 5.91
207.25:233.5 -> 0.091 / 5.7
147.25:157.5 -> 0.100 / 5.79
